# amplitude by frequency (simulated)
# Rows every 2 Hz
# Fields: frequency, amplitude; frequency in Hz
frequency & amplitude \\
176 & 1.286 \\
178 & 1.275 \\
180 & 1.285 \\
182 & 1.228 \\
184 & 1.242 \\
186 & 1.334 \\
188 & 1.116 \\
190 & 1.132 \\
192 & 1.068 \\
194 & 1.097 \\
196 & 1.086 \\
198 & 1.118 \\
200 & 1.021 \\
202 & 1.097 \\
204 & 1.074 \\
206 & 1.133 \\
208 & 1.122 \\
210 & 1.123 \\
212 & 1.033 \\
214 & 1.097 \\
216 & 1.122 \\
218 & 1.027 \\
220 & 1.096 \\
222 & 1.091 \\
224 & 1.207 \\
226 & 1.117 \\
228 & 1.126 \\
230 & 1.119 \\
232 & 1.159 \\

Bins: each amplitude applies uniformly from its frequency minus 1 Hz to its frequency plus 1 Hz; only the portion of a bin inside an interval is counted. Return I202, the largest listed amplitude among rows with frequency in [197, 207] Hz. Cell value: 1.133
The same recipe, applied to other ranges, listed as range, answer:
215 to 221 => 1.122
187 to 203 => 1.132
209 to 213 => 1.123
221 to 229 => 1.207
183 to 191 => 1.334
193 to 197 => 1.097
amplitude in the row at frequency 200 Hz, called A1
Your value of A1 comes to 1.021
